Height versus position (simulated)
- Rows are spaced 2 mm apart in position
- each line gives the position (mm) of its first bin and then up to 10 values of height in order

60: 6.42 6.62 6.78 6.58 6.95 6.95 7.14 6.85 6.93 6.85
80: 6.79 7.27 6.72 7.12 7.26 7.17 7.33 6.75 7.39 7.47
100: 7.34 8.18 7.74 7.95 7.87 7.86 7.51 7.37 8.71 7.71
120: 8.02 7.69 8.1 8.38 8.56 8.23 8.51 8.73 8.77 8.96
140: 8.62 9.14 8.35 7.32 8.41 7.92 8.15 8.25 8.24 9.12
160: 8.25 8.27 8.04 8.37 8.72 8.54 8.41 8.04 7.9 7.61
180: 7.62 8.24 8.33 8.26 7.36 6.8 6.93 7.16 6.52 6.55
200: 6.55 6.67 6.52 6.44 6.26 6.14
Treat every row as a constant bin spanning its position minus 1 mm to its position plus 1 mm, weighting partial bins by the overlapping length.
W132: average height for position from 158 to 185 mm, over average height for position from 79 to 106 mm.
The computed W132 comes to 1.13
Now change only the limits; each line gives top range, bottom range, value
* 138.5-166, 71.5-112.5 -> 1.14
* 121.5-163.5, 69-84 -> 1.21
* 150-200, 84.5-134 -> 1.01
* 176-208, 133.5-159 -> 0.85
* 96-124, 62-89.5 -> 1.13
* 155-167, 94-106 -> 1.11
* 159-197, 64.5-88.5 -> 1.13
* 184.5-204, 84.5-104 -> 0.95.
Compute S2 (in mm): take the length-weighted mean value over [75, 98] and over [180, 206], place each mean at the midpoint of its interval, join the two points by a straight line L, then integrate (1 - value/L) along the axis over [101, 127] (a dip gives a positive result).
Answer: -3.08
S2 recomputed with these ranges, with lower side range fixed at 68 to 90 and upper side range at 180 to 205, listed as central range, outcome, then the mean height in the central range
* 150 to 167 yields -2.84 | 8.31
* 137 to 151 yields -2.55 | 8.39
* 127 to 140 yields -2.83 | 8.63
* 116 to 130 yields -2.12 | 8.13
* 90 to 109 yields -1.38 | 7.54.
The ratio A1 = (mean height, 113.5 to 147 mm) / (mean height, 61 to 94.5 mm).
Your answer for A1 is 1.2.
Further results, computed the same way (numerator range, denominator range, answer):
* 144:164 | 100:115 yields 1.06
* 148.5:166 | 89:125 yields 1.08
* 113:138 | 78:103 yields 1.14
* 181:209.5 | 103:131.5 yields 0.88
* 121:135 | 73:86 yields 1.20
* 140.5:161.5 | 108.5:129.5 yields 1.04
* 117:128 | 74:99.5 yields 1.13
